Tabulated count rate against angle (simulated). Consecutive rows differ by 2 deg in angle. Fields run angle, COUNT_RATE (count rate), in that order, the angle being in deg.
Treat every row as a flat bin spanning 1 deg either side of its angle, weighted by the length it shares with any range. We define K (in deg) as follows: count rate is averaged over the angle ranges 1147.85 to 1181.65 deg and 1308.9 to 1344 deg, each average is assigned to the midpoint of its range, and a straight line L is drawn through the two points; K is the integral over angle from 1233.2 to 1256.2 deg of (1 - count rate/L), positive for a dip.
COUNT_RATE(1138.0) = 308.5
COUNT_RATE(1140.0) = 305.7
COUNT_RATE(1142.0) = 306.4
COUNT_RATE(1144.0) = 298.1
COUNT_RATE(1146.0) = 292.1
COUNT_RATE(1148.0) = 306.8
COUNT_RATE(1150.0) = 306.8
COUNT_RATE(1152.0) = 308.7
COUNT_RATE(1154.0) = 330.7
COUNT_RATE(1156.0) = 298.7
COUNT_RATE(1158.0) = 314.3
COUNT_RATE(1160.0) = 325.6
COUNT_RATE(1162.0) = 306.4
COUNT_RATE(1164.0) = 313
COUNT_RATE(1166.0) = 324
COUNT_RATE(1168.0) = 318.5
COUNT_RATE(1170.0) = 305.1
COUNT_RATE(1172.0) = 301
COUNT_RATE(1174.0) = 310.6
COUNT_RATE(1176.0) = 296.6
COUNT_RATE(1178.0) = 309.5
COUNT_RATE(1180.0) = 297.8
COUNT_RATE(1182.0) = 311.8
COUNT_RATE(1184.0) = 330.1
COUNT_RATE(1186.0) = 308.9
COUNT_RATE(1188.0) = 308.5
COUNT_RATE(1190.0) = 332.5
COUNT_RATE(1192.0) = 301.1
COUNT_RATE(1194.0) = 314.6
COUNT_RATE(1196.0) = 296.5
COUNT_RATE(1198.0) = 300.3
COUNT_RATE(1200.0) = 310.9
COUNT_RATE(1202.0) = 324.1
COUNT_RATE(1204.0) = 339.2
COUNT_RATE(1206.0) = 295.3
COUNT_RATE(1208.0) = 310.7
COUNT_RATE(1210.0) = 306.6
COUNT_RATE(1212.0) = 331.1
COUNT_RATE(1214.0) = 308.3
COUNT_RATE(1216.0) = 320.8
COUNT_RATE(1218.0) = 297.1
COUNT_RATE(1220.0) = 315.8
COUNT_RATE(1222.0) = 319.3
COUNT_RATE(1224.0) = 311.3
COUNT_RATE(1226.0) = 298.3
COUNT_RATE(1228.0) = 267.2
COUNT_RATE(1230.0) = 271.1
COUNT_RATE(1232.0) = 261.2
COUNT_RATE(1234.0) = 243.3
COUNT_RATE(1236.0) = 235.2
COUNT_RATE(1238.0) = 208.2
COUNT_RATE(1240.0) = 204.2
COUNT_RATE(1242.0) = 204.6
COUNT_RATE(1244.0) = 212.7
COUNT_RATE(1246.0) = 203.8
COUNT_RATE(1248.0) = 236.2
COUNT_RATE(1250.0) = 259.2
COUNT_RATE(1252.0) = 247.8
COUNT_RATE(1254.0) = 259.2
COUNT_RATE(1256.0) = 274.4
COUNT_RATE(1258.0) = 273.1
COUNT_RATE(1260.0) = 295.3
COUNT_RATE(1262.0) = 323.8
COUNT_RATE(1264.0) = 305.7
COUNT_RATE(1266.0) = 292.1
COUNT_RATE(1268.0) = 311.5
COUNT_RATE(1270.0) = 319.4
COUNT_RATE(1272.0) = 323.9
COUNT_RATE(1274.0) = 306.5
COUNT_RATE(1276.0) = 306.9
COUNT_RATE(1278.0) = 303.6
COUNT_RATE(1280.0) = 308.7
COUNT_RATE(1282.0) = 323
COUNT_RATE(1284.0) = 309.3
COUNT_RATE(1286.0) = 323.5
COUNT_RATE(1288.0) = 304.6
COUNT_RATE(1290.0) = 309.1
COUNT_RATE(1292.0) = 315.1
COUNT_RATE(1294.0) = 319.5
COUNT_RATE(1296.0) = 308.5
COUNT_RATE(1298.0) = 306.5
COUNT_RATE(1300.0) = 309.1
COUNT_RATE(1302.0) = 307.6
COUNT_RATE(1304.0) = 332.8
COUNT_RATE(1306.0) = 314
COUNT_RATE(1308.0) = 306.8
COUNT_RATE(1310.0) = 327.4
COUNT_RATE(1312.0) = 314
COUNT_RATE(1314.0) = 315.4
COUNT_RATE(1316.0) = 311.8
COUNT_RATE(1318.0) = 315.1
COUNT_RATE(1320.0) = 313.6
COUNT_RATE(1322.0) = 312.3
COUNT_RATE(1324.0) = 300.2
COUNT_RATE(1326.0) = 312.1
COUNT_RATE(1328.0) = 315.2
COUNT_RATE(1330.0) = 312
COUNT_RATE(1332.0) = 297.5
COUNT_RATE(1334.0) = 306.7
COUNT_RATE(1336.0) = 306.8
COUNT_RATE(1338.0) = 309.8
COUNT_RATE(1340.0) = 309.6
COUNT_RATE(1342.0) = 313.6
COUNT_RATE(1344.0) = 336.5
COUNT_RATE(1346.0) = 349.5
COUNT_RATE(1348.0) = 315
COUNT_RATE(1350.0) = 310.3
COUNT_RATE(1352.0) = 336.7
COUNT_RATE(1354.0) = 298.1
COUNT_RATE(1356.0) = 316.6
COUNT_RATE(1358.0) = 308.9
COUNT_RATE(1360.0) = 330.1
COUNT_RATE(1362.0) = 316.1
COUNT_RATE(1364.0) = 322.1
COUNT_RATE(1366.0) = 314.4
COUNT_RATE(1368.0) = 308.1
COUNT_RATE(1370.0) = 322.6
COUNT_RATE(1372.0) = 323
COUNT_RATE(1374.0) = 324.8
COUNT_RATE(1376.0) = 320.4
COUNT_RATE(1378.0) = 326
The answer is 5.9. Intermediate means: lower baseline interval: 310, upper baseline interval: 312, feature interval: 231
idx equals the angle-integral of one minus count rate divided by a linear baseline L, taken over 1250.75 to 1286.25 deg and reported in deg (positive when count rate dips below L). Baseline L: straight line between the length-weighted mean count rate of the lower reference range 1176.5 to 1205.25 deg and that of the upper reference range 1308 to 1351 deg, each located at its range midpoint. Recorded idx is 1.59 deg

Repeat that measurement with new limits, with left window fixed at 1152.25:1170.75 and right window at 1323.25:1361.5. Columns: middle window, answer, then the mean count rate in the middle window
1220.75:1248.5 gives 5.8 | 249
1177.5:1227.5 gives 0.5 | 312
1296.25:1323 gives 0.1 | 314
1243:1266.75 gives 3.8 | 265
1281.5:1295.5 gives 0.0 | 314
